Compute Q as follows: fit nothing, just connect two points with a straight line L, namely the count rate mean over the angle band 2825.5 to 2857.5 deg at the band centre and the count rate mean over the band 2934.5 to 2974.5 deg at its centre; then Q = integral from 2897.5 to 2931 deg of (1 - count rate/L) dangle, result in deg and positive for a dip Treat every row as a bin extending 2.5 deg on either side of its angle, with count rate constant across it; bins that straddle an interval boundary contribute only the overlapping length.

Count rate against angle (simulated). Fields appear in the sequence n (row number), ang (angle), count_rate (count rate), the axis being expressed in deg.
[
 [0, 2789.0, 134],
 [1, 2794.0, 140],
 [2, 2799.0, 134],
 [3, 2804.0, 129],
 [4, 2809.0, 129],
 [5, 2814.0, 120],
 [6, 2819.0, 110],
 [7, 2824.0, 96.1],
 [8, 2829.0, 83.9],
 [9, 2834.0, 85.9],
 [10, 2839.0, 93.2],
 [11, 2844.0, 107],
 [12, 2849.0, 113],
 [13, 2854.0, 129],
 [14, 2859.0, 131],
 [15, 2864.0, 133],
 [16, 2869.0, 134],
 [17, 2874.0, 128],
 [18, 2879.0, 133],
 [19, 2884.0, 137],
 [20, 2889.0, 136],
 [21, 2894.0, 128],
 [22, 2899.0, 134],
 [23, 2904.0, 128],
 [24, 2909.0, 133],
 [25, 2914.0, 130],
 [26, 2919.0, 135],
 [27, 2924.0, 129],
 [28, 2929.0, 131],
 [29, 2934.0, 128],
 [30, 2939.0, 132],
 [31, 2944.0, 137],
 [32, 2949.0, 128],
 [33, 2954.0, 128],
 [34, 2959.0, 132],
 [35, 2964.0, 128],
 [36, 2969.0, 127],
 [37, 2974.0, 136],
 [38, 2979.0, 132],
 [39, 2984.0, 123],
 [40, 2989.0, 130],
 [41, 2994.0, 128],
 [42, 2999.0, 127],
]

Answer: -3.0 deg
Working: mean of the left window 103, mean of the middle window 131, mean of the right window 131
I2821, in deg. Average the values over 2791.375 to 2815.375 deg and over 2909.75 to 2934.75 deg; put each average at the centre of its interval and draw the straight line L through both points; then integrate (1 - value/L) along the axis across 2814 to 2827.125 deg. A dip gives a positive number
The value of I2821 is 2.6 deg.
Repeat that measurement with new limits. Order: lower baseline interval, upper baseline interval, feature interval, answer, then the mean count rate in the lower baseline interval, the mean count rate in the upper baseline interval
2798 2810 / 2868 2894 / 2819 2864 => 8.6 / 130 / 133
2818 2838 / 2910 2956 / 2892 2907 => -1.4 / 92.7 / 131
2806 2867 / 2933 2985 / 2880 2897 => -2.0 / 111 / 130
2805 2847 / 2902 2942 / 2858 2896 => -4.6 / 104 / 131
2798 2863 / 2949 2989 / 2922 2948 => -1.3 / 112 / 129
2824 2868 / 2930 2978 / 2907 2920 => -1.0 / 110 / 131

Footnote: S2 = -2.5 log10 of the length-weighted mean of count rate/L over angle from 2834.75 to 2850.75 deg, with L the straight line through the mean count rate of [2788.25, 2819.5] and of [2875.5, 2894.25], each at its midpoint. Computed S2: 0.27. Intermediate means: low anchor 129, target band 102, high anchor 134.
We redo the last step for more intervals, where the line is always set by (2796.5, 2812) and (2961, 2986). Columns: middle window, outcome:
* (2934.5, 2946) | -0.03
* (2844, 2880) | 0.03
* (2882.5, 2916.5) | -0.02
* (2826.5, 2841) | 0.43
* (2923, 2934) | 0.00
